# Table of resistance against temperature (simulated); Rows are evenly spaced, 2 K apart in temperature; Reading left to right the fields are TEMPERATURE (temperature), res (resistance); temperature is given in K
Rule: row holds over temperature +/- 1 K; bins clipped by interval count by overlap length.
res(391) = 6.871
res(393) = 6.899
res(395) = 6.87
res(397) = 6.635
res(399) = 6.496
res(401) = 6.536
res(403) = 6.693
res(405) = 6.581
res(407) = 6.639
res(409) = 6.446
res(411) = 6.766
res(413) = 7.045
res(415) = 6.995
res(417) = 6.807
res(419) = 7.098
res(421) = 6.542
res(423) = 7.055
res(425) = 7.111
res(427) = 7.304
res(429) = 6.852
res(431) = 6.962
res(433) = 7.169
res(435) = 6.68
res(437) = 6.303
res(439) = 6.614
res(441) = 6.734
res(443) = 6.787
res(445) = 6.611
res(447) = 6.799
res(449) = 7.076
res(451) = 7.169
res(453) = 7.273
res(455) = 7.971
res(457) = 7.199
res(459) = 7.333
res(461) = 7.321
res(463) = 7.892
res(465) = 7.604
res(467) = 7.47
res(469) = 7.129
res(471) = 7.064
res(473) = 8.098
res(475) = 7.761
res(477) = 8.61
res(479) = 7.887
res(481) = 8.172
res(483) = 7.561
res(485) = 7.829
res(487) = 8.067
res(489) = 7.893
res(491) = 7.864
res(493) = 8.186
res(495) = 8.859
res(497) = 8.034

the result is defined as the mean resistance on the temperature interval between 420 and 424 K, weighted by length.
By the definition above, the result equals 6.8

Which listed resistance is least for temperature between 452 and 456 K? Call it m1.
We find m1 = 7.273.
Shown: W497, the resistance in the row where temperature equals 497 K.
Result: 8.034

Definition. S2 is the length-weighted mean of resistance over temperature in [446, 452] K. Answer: 7.01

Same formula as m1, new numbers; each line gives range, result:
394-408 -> 6.496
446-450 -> 6.799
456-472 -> 7.064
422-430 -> 6.852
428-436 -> 6.68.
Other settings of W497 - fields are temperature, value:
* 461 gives 7.321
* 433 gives 7.169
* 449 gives 7.076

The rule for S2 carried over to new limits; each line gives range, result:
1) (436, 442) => 6.55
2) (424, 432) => 7.06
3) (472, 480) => 8.09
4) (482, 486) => 7.7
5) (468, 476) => 7.51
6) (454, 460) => 7.5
